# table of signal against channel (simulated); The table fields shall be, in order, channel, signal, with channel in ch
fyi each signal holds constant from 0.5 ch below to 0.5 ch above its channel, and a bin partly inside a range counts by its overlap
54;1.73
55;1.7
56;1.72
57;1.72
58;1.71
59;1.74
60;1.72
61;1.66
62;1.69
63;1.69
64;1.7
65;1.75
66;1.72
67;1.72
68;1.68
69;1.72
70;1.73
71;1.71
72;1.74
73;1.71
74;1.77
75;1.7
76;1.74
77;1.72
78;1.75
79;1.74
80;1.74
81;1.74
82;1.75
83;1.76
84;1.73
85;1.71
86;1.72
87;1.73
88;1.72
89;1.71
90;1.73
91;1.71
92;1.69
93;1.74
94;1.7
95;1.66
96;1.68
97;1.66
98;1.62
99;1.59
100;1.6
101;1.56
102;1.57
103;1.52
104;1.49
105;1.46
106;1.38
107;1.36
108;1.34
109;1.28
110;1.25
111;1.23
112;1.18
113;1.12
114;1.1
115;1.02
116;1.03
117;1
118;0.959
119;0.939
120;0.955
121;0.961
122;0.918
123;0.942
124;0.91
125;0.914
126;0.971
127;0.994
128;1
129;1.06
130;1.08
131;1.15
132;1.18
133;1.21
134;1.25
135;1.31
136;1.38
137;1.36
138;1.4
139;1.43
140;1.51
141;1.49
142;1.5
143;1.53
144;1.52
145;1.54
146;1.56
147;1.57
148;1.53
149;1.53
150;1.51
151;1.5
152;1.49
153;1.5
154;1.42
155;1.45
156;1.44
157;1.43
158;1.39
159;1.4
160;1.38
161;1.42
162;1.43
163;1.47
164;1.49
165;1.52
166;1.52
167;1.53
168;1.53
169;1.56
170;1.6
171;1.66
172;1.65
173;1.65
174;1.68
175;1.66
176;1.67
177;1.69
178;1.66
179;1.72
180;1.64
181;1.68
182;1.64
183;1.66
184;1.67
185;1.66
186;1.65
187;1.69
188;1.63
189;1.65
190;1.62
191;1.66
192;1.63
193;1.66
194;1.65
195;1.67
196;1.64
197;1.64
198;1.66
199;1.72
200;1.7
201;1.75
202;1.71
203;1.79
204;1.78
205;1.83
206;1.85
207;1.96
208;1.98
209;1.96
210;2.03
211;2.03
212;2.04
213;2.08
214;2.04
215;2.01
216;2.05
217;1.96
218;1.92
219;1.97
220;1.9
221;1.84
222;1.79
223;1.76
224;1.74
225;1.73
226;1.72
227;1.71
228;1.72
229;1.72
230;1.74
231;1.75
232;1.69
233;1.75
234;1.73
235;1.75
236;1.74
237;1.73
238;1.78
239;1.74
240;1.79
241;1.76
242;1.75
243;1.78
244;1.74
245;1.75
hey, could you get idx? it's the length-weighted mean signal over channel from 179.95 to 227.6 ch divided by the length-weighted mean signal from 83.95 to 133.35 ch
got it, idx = 1.3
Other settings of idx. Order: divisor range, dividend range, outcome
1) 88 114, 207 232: 1.25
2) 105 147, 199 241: 1.52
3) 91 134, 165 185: 1.29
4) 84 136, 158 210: 1.24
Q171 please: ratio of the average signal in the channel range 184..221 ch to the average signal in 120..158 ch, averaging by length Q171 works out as 1.4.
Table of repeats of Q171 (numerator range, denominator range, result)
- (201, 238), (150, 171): 1.25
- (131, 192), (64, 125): 1.02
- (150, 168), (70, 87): 0.84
